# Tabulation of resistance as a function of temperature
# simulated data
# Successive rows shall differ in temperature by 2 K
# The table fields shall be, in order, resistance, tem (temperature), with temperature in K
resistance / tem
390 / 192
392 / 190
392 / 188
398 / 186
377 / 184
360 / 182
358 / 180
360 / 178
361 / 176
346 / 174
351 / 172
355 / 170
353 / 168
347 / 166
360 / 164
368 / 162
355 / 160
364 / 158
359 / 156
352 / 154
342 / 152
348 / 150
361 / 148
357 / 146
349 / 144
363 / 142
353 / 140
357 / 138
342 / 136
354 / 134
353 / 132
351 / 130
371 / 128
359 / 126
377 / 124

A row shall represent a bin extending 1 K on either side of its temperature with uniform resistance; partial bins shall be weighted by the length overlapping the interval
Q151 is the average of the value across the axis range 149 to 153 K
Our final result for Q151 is 345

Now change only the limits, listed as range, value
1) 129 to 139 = 351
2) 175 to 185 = 363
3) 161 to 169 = 357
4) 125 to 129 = 365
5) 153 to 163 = 360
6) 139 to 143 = 358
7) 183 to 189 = 389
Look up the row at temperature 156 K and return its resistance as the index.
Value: 359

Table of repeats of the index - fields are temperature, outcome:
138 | 357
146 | 357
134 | 354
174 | 346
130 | 351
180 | 358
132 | 353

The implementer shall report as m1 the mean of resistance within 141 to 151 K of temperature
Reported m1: 356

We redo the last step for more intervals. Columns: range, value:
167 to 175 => 351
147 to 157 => 352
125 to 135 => 358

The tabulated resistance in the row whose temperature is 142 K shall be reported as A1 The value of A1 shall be 363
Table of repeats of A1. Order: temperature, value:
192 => 390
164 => 360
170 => 355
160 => 355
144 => 349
